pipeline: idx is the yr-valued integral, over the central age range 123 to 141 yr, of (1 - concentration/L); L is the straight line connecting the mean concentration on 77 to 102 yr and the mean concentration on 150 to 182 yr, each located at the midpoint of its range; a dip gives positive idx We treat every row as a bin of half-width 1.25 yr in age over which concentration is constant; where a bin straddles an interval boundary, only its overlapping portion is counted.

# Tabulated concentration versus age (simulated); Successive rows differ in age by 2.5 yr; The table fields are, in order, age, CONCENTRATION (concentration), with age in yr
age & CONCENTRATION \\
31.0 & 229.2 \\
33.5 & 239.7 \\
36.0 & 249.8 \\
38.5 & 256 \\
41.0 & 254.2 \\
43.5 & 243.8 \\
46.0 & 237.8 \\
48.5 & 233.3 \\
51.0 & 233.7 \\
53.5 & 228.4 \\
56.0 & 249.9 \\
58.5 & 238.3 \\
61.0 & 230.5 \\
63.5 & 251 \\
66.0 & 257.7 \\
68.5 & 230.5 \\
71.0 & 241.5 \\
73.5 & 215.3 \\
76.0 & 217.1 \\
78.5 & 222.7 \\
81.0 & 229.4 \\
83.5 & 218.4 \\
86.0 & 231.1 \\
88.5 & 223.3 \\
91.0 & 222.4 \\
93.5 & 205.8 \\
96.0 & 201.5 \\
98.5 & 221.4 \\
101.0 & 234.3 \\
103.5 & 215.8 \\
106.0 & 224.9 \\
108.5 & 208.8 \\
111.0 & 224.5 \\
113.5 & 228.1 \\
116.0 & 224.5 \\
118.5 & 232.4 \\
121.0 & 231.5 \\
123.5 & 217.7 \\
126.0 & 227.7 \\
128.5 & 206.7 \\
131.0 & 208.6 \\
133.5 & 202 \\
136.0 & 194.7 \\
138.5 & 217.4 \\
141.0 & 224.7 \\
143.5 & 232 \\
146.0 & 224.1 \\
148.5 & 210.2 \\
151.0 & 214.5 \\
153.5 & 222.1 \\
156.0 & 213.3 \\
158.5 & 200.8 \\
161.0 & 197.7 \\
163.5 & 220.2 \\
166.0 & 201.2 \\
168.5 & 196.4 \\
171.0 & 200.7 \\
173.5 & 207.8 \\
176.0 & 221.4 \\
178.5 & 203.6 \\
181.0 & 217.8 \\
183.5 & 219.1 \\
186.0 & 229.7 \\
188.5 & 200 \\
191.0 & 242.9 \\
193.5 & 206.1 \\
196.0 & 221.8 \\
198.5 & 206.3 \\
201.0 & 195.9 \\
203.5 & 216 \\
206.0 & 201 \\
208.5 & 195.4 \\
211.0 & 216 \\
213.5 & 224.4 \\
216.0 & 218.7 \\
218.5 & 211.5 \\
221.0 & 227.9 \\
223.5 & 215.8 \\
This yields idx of 0.24 yr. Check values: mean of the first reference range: 221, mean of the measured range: 211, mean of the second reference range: 209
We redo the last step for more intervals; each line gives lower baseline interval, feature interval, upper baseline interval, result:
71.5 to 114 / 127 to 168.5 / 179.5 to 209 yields 0.9 yr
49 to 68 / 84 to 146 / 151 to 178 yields 1.1 yr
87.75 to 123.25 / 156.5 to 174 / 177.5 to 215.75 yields 1.0 yr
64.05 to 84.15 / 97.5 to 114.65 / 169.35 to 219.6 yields 0.2 yr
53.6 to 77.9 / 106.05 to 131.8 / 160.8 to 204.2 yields 0.4 yr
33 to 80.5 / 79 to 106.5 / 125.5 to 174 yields 0.8 yr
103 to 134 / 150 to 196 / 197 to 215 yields 0.1 yr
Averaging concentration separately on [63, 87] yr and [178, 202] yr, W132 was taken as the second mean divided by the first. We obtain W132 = 0.93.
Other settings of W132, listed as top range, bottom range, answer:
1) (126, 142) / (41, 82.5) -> 0.89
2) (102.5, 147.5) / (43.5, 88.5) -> 0.94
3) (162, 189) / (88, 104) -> 0.97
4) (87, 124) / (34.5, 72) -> 0.91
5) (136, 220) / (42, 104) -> 0.93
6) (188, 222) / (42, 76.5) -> 0.90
